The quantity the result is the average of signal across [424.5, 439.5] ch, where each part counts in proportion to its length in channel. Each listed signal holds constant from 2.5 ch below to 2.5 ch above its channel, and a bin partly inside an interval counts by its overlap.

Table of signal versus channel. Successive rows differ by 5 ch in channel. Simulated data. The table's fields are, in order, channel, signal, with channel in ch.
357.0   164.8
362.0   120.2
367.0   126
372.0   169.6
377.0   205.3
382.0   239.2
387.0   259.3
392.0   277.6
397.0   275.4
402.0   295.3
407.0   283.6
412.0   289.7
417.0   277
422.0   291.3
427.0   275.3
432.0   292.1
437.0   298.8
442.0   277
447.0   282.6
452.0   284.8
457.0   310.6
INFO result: 289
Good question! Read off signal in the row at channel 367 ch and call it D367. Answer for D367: 126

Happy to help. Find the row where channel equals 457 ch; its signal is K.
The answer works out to 310.6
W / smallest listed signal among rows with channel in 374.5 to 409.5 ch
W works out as 205.3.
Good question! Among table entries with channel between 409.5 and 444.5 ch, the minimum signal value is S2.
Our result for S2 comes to 275.3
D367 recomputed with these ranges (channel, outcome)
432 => 292.1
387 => 259.3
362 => 120.2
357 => 164.8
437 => 298.8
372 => 169.6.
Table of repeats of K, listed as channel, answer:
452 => 284.8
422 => 291.3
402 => 295.3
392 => 277.6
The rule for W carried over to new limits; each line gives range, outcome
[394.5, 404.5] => 275.4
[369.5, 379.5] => 169.6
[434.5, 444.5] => 277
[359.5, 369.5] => 120.2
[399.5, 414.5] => 283.6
